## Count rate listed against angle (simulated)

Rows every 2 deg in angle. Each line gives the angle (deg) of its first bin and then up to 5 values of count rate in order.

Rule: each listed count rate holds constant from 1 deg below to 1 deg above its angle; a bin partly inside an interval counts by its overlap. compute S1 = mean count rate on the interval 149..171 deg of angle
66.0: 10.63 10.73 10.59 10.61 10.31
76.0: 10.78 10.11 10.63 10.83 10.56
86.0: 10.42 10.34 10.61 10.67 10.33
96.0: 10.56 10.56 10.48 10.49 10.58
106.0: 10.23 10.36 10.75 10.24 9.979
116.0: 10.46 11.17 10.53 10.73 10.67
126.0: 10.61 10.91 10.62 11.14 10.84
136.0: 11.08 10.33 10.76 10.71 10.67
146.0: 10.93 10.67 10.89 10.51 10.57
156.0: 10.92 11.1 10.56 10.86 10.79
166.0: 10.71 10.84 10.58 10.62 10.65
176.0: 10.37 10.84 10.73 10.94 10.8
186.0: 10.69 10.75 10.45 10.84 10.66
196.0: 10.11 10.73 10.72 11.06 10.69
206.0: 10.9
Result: 10.8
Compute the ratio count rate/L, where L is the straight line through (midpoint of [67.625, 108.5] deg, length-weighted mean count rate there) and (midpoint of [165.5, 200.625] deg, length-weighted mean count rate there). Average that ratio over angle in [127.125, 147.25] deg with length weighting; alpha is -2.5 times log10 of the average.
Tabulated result -0.02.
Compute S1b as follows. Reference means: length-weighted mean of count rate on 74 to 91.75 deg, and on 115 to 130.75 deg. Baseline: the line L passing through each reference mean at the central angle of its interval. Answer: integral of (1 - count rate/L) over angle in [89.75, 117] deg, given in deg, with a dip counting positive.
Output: 0.5 deg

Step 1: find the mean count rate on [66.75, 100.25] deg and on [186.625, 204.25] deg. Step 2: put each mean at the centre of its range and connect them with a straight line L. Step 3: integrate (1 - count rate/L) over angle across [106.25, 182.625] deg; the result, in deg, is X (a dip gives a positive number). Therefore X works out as -0.62 deg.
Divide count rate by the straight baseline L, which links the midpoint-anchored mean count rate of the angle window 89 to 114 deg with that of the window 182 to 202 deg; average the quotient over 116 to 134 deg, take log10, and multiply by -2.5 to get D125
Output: -0.03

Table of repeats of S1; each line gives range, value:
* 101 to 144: 10.6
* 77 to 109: 10.5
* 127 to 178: 10.7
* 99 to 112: 10.5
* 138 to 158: 10.7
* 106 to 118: 10.4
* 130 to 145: 10.8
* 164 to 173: 10.7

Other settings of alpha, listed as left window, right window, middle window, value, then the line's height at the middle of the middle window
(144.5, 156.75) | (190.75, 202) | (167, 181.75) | 0.00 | 10.7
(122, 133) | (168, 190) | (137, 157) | 0.01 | 10.7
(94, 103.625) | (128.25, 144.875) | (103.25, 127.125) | 0.01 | 10.6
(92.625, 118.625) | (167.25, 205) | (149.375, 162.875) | -0.02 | 10.6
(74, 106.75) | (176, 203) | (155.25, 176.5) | -0.01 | 10.7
